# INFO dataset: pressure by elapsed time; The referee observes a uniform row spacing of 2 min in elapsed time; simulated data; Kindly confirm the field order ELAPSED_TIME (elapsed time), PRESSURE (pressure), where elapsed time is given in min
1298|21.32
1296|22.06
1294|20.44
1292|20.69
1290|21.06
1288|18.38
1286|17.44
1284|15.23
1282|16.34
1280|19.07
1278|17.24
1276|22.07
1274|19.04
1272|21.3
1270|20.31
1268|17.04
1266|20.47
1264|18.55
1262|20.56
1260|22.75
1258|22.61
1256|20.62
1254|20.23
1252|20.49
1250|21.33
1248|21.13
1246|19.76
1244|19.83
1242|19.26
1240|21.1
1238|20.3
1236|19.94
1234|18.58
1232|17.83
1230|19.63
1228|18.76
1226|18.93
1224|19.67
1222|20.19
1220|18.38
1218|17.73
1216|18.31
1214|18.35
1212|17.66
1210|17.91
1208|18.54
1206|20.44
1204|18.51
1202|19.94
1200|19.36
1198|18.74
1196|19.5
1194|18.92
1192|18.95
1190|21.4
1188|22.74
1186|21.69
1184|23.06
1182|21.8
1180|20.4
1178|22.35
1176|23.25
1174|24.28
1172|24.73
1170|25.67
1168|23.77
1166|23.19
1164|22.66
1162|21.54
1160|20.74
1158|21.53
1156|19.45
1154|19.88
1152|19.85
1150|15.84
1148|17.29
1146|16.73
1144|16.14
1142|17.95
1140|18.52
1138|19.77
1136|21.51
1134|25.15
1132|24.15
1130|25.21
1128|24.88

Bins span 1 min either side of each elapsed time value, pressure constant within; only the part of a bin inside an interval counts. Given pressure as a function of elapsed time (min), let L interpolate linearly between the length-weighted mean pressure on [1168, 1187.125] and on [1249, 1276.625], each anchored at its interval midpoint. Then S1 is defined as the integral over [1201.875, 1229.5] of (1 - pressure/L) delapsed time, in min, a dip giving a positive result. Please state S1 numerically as 3.9 min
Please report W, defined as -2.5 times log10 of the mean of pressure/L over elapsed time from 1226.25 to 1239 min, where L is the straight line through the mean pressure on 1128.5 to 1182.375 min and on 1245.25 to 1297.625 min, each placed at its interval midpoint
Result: 0.06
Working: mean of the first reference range 21.3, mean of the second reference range 19.9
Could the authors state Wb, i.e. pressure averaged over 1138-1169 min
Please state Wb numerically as 19.7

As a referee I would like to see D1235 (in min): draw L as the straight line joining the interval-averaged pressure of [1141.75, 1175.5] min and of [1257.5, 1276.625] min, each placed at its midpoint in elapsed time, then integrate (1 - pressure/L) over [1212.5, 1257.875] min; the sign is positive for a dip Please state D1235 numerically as 1.98 min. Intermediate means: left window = 20.8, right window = 20.4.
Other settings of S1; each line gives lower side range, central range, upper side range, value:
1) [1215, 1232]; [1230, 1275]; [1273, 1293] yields -3.2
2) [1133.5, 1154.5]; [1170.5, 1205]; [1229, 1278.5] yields -3.4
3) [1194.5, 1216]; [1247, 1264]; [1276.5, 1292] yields -2.4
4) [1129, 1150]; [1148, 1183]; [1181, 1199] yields -2.2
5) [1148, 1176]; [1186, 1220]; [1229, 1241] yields 2.1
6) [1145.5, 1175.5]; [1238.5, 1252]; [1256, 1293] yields -0.3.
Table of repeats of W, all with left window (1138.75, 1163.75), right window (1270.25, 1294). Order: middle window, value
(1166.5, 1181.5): -0.23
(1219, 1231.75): -0.01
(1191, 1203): -0.02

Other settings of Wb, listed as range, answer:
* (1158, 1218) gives 20.9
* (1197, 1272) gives 19.6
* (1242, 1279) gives 20.3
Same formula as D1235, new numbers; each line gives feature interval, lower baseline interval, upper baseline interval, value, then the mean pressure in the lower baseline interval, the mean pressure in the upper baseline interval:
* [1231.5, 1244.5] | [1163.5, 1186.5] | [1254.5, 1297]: 0.8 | 23.1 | 19.7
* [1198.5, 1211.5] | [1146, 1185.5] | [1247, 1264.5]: 1.4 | 21.5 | 21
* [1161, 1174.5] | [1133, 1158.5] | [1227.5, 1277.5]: -3.0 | 19.2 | 20.1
